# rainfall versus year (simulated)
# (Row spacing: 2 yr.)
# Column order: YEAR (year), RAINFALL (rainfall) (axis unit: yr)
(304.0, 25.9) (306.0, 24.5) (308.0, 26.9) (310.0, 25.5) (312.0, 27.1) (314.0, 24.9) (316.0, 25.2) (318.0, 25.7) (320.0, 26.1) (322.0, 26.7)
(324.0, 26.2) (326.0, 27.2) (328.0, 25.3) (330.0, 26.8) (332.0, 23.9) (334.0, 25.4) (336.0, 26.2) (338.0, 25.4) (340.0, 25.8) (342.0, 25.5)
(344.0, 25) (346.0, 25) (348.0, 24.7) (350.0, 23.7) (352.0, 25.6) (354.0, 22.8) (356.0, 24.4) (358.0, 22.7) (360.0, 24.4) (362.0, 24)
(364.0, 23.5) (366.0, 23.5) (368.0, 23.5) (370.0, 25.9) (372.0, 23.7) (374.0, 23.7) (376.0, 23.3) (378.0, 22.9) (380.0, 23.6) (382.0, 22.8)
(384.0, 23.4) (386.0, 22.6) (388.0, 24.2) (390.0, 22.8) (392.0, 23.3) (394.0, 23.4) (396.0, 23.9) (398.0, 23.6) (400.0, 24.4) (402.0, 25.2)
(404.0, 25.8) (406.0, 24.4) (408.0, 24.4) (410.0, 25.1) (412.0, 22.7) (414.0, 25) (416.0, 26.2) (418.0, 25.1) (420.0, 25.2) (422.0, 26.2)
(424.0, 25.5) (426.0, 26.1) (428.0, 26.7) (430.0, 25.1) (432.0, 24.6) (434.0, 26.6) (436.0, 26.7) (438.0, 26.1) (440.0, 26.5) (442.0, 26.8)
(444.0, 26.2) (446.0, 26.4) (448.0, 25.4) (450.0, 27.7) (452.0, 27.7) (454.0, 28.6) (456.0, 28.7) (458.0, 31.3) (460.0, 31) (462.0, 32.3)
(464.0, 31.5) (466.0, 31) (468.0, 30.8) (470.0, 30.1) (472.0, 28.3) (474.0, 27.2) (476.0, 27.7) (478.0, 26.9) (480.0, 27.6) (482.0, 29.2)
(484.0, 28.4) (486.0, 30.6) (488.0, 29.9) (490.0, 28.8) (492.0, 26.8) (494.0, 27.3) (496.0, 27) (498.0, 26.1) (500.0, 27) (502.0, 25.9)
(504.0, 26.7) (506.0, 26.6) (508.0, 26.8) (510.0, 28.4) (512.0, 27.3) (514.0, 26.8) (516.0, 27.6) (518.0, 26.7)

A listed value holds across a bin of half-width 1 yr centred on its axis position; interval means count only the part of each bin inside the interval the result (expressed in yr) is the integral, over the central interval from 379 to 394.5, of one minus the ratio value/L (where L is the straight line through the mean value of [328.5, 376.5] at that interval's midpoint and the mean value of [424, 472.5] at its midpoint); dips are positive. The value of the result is 1.5 yr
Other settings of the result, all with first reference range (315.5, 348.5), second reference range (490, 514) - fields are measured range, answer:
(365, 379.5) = 1.2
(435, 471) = -2.7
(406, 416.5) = 0.7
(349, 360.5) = 0.9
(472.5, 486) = -0.6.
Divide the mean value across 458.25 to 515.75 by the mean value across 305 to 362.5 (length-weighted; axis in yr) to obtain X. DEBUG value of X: 1.12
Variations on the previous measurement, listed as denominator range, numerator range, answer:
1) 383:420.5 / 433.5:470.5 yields 1.18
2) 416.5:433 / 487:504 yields 1.07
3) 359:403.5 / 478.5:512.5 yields 1.17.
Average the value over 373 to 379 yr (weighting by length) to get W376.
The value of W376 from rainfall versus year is 23.3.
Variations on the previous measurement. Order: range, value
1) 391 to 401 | 23.7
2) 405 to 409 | 24.4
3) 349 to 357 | 24.1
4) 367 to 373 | 24.4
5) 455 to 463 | 30.8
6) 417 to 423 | 25.5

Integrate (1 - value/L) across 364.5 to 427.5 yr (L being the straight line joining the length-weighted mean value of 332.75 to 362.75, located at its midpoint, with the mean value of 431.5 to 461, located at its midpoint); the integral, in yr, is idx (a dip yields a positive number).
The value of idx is 4.3 yr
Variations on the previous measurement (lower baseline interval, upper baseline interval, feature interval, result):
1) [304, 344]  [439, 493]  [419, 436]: 1.3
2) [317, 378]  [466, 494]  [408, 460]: 1.8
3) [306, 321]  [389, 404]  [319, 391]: 1.1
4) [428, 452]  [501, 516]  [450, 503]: -4.2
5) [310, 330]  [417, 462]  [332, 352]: 0.8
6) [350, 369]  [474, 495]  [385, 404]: 0.9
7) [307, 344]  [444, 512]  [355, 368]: 1.3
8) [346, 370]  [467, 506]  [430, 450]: 0.3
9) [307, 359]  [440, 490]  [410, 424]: 1.2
